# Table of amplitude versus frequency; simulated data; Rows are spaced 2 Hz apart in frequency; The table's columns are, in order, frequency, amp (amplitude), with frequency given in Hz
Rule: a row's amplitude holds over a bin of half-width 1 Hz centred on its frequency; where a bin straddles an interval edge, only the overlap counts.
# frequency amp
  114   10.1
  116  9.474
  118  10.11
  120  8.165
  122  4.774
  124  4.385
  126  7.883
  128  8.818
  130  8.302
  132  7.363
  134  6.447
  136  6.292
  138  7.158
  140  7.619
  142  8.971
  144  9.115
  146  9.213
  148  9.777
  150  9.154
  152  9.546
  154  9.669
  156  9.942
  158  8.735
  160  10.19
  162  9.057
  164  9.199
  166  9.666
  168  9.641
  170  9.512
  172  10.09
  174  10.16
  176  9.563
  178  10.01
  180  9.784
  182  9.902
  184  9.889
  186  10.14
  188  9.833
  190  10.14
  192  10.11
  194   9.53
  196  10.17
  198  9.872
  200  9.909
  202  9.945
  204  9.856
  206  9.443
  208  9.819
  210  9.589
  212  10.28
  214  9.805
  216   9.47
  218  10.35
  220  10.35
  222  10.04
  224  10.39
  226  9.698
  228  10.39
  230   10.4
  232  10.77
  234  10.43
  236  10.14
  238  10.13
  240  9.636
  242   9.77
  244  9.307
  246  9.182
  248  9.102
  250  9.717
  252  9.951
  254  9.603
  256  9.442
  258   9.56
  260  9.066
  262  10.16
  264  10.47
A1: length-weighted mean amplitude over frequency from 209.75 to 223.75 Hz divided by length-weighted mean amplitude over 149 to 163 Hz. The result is 1.1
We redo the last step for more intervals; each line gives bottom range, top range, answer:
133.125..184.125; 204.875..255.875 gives 1.08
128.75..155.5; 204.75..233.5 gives 1.20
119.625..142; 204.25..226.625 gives 1.40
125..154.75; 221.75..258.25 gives 1.18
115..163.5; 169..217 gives 1.18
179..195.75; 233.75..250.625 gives 0.98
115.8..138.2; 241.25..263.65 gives 1.30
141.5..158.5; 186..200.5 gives 1.06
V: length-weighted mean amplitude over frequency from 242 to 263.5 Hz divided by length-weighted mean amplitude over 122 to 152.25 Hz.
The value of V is 1.21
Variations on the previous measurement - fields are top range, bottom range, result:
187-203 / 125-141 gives 1.33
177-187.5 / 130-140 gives 1.41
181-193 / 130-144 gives 1.33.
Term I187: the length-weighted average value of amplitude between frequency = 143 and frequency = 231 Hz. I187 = 9.8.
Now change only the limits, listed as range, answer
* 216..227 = 10.1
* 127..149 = 8.1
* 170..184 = 9.89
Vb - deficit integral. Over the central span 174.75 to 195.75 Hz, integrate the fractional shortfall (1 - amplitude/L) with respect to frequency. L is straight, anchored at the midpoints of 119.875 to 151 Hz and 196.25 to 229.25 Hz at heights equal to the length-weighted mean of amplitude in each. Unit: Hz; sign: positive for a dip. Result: -1.7 Hz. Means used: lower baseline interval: 7.7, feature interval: 9.9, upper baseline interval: 9.96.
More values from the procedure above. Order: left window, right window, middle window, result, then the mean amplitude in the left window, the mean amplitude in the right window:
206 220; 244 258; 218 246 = -1.1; 9.89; 9.49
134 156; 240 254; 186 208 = -2.0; 8.61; 9.52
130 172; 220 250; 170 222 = -2.7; 8.83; 9.96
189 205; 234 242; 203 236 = -0.3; 9.94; 10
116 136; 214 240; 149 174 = -3.5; 7.41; 10.2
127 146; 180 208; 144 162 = -2.2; 7.86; 9.9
